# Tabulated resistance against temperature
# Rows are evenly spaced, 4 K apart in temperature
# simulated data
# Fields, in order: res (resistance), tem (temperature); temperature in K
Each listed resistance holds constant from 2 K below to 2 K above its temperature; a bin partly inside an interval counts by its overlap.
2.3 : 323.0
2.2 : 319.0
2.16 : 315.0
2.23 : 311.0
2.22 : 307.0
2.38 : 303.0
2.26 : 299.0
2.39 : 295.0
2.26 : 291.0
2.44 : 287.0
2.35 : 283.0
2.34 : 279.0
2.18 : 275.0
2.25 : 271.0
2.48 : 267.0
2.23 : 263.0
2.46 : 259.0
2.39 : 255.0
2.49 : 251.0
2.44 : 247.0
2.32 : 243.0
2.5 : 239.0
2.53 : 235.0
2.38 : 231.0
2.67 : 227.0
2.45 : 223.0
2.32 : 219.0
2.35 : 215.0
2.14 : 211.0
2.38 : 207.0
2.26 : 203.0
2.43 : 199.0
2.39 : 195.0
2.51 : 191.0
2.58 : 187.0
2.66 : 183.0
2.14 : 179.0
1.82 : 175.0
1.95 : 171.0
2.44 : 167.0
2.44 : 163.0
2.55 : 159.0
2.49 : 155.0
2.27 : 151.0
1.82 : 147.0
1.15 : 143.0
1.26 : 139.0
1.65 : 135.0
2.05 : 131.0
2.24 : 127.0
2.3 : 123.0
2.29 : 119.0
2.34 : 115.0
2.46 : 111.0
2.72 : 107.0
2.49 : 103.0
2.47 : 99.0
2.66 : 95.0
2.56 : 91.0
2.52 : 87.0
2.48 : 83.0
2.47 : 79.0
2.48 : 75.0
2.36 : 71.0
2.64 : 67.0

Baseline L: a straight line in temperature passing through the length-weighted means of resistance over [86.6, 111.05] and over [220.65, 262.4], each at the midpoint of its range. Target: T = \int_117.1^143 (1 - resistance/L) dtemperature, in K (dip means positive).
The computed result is 6.5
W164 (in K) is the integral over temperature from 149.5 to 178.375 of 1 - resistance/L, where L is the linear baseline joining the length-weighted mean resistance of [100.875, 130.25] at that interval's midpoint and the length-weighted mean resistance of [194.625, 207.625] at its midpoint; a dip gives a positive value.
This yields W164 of 1.2 K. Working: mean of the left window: 2.39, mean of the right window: 2.36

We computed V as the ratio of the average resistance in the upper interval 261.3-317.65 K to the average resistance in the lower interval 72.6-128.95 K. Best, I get 0.93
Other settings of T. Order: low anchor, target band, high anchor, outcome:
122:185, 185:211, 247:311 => -2.8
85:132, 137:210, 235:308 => 6.3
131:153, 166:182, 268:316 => -2.7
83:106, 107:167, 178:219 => 8.5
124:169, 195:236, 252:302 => -3.5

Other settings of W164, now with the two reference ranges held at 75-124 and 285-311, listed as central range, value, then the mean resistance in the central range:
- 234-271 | -0.9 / 2.41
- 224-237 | -0.8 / 2.52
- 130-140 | 3.3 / 1.65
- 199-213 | 0.6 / 2.28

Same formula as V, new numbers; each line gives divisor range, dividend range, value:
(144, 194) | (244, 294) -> 1.03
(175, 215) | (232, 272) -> 1.02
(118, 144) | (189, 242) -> 1.30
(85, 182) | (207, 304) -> 1.07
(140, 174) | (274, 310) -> 1.10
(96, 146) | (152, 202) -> 1.11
